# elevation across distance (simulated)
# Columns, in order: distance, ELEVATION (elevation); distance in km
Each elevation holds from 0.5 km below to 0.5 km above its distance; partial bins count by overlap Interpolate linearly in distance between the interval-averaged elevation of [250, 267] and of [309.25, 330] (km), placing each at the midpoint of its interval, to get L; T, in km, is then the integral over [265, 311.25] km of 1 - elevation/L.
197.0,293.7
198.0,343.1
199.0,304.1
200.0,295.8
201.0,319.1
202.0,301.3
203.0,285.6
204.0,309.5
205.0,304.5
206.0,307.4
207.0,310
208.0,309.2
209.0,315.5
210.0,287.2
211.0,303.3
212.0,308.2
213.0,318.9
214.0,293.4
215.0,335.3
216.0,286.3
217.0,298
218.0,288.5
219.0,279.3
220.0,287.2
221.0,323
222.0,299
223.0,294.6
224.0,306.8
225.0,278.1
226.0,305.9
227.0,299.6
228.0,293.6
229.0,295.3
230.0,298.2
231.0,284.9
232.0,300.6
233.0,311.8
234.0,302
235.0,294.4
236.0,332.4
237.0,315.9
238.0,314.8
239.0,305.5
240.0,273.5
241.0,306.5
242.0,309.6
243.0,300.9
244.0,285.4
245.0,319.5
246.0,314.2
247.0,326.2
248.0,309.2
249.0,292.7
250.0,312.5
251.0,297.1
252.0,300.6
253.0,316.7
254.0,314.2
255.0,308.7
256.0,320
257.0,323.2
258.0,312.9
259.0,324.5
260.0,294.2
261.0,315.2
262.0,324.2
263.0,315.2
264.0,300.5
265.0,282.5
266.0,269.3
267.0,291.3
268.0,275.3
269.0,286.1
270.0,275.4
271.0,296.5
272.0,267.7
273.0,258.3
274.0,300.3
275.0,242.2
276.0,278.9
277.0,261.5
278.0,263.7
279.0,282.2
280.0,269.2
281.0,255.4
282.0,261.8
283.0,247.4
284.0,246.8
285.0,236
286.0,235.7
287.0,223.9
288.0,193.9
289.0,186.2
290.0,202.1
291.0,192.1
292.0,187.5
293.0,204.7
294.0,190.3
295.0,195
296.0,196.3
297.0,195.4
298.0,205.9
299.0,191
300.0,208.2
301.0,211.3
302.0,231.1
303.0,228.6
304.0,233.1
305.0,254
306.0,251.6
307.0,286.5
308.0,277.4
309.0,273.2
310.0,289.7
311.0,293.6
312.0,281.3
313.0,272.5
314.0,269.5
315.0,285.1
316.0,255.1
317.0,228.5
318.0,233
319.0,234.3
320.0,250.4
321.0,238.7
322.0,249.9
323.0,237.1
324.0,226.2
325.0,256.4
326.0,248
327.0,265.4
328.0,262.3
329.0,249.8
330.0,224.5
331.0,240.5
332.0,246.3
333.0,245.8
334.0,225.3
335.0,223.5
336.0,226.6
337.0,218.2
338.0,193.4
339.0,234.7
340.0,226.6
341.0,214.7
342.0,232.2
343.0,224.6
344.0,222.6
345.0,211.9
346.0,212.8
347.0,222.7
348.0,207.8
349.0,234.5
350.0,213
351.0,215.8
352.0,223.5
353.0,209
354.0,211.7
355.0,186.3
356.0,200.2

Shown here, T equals 6.3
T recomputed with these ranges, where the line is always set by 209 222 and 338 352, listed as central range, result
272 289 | 0.6 km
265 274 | -0.4 km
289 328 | 0.8 km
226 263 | -3.2 km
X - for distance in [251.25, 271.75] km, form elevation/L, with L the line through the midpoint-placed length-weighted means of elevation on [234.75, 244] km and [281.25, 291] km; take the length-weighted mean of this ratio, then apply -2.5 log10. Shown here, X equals -0.13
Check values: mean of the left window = 305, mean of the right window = 225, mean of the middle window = 302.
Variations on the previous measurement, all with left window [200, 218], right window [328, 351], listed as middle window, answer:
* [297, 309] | 0.06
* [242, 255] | -0.10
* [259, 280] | -0.06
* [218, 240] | -0.03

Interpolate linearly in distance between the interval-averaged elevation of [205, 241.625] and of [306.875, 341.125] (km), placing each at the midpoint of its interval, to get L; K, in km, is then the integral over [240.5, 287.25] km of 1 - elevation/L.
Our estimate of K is -1.4 km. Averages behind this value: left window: 302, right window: 248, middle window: 289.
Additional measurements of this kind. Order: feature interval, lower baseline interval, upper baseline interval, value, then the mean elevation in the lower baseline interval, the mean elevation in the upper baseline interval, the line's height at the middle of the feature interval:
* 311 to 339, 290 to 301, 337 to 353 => -4.6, 198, 219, 210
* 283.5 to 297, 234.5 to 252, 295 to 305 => 1.3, 306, 213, 229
